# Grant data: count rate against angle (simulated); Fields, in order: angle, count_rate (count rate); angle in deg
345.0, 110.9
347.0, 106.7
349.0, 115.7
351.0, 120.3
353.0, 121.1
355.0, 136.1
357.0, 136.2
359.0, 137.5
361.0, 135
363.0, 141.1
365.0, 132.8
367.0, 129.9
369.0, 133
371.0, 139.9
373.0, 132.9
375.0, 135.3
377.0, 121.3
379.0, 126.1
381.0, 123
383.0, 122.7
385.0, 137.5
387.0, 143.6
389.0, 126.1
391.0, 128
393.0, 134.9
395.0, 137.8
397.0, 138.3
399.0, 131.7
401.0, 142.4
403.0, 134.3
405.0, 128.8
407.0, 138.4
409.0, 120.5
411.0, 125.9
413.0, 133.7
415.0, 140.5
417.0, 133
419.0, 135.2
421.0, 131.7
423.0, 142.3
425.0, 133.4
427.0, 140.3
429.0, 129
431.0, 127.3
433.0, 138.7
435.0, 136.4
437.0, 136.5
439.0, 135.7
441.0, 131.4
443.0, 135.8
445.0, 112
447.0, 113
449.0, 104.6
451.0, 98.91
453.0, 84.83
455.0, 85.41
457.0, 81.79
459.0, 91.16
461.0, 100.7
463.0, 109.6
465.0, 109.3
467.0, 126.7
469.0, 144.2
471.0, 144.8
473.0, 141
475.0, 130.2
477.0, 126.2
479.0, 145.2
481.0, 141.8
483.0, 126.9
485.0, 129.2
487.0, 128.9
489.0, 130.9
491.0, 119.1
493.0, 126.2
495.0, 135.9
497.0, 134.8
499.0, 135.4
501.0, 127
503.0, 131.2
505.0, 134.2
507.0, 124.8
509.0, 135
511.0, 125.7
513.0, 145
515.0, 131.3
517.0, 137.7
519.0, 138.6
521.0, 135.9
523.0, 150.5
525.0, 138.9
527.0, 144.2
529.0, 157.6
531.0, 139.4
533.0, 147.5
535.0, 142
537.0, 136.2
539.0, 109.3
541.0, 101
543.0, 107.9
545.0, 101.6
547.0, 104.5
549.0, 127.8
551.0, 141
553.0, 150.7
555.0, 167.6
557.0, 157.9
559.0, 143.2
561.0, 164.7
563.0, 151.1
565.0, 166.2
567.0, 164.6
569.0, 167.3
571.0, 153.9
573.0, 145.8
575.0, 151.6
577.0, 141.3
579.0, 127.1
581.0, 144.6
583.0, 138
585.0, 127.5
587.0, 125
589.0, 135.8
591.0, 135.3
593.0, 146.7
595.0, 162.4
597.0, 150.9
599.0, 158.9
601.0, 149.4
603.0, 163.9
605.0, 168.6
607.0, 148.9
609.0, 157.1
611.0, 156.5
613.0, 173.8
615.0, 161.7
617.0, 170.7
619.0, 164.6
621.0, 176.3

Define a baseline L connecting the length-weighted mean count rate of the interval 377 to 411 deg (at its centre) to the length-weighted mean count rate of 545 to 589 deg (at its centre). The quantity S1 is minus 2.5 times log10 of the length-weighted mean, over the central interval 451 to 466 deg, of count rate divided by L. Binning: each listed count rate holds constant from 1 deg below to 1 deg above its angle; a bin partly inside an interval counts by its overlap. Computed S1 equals 0.39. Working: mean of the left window 132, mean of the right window 145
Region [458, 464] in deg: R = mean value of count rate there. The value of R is 100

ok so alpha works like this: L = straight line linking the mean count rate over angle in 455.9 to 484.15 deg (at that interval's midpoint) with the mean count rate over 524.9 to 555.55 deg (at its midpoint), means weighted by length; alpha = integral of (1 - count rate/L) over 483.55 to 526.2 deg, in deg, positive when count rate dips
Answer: -2.0 deg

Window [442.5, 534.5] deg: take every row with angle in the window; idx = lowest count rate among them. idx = 81.79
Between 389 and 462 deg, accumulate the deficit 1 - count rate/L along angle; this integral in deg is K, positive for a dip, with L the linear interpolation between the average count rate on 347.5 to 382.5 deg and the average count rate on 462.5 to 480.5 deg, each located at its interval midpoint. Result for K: 3.4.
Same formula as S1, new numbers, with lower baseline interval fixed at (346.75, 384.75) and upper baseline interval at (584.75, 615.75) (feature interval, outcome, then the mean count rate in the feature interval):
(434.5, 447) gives 0.06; 130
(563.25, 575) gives -0.07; 158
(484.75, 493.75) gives 0.12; 127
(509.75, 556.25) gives 0.09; 134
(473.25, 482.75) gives 0.04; 136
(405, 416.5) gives 0.02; 132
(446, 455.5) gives 0.37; 98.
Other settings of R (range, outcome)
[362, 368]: 135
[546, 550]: 116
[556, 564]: 154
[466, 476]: 137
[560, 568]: 162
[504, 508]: 130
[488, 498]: 129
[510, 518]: 135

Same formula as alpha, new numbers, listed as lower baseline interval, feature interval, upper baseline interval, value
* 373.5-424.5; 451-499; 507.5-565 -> 4.94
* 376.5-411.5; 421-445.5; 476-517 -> -0.38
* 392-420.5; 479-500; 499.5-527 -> 0.54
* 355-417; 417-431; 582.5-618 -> 0.18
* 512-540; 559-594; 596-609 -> 1.06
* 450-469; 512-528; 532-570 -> -1.73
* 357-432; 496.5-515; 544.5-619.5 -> 1.34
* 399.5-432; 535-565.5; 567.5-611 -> 2.05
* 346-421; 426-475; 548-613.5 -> 6.52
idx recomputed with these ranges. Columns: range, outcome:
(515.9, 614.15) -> 101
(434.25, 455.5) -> 84.83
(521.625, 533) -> 138.9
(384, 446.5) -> 112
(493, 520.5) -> 124.8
